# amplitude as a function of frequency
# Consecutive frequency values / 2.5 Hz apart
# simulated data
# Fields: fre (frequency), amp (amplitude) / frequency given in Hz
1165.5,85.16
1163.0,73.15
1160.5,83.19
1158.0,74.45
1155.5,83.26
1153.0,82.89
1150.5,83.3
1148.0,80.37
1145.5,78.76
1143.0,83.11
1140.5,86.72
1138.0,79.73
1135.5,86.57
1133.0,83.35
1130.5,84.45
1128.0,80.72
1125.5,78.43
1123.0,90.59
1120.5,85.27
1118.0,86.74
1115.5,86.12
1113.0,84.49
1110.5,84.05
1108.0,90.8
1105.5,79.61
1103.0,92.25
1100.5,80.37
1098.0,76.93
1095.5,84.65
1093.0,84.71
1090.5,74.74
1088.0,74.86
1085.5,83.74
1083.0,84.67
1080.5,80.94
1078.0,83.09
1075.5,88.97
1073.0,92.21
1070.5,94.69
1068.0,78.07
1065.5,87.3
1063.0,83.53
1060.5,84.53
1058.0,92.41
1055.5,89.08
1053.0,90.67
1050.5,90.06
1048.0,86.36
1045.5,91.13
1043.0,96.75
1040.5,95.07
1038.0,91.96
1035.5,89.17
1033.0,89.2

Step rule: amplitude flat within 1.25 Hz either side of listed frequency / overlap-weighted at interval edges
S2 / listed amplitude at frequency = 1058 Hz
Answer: 92.41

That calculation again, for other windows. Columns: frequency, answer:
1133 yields 83.35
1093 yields 84.71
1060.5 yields 84.53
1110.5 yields 84.05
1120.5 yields 85.27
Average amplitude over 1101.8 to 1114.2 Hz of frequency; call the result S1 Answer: 86.2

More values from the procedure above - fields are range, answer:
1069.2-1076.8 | 91.8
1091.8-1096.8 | 84.6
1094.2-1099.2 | 80.9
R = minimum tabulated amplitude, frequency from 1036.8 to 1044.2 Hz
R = 91.96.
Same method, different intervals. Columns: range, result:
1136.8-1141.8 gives 79.73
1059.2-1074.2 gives 78.07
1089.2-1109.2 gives 74.74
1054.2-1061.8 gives 84.53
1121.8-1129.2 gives 78.43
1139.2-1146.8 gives 78.76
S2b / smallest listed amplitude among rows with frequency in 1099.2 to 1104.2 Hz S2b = 80.37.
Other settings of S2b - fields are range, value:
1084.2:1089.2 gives 74.86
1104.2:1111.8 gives 79.61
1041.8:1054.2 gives 86.36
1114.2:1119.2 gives 86.12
